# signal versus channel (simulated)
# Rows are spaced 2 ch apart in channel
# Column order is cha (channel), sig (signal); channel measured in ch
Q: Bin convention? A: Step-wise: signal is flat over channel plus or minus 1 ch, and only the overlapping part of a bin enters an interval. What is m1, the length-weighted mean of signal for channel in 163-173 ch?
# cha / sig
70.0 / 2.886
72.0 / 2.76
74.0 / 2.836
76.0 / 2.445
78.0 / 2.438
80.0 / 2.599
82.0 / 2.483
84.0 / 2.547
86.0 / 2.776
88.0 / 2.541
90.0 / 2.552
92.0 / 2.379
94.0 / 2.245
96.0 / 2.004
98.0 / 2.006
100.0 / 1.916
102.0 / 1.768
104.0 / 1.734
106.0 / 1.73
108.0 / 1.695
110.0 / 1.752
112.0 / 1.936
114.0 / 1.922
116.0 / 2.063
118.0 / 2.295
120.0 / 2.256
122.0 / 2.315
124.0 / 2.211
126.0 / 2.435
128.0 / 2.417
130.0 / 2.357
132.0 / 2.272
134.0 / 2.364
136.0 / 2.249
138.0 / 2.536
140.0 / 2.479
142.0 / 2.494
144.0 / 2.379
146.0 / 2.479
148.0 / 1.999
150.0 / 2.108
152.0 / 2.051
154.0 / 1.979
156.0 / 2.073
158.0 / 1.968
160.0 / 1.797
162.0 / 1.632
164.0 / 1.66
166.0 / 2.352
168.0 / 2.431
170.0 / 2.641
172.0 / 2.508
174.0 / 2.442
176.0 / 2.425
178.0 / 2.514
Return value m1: 2.32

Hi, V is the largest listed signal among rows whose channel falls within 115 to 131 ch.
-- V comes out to 2.435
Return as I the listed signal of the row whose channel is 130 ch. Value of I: 2.357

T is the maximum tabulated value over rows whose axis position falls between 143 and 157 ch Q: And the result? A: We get 2.479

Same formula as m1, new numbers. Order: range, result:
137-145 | 2.47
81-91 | 2.58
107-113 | 1.79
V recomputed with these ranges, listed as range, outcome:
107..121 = 2.295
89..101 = 2.552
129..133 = 2.357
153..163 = 2.073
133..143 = 2.536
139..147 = 2.494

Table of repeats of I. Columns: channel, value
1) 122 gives 2.315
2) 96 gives 2.004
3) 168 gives 2.431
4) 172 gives 2.508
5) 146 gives 2.479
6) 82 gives 2.483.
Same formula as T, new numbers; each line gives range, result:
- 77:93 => 2.776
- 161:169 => 2.431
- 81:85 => 2.547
